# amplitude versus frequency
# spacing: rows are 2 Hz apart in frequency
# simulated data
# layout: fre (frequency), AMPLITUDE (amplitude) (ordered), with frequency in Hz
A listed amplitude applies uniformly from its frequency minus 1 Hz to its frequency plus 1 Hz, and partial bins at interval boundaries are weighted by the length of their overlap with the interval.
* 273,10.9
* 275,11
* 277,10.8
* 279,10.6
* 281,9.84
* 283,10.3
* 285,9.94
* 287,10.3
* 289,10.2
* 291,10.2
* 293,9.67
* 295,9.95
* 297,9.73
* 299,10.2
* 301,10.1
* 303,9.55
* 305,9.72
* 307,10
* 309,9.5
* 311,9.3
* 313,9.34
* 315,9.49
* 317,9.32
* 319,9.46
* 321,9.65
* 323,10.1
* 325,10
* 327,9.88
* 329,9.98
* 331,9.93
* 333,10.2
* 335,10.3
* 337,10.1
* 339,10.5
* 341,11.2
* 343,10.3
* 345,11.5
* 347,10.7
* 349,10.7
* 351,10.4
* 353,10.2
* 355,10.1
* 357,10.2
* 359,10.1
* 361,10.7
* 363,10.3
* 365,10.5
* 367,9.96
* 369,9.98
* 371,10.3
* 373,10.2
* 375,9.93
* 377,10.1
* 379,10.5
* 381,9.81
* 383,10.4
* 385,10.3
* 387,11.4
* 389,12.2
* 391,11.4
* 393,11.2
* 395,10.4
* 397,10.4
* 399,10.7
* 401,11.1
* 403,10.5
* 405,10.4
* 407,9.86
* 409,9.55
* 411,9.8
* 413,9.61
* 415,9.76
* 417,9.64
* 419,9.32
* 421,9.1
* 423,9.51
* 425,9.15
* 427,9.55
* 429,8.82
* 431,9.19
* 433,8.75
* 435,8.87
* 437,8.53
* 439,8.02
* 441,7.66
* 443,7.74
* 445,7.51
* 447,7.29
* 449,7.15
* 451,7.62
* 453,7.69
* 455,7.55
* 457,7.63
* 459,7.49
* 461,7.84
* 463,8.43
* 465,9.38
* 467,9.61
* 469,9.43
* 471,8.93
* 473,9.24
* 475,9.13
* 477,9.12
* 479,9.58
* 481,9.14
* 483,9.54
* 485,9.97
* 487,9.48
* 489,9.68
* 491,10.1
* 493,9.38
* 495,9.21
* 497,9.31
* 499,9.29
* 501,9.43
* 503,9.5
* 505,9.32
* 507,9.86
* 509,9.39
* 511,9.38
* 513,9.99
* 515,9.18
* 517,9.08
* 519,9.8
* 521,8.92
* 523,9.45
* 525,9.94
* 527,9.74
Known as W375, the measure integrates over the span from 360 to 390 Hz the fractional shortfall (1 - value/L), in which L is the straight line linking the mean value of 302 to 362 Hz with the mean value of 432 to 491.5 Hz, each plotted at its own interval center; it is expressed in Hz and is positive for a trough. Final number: -2.7 Hz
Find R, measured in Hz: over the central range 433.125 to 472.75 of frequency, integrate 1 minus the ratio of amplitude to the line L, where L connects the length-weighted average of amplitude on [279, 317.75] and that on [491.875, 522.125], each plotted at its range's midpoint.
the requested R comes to 5.7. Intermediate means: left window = 9.85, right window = 9.41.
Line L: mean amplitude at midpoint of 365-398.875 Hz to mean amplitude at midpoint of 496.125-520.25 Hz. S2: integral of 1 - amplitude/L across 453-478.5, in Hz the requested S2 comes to 3.1 Hz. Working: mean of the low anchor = 10.5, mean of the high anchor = 9.46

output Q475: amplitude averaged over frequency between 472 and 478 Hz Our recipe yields 9.16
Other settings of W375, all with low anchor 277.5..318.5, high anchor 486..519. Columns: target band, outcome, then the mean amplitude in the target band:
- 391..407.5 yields -1.6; 10.6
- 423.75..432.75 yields 0.4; 9.15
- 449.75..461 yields 2.3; 7.61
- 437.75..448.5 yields 2.2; 7.64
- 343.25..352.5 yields -0.9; 10.7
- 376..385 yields -0.5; 10.2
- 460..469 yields 0.6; 8.88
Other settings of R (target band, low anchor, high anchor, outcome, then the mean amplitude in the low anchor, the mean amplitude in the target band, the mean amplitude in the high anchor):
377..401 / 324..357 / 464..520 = -1.7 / 10.4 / 10.8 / 9.44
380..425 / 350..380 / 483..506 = -1.1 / 10.2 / 10.3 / 9.52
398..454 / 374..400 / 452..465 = 1.1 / 10.7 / 9.01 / 7.9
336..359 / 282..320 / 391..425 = -1.4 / 9.8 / 10.5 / 10.1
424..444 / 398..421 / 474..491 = 2.4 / 9.98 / 8.63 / 9.49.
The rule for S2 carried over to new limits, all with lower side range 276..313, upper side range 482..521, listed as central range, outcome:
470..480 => 0.4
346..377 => -1.4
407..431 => 0.6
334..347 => -1.0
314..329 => 0.3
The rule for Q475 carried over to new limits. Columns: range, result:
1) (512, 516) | 9.59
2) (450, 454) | 7.66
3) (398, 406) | 10.7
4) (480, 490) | 9.56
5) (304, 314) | 9.57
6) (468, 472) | 9.18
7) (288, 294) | 10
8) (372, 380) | 10.2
